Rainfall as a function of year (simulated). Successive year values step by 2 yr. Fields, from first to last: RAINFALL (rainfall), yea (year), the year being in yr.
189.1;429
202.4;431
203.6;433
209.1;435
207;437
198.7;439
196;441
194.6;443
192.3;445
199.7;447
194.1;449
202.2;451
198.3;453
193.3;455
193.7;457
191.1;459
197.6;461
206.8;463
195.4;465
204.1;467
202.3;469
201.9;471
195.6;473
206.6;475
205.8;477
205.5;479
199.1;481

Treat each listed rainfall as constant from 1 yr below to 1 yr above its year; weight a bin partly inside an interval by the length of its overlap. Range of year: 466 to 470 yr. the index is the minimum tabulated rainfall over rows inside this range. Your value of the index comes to 202.3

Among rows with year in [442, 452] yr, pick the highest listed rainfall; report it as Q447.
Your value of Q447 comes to 202.2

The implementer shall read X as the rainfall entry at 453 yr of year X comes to 198.3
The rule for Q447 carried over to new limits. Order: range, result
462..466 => 206.8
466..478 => 206.6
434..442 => 209.1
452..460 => 198.3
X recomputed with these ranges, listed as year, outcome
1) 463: 206.8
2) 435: 209.1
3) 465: 195.4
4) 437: 207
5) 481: 199.1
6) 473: 195.6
